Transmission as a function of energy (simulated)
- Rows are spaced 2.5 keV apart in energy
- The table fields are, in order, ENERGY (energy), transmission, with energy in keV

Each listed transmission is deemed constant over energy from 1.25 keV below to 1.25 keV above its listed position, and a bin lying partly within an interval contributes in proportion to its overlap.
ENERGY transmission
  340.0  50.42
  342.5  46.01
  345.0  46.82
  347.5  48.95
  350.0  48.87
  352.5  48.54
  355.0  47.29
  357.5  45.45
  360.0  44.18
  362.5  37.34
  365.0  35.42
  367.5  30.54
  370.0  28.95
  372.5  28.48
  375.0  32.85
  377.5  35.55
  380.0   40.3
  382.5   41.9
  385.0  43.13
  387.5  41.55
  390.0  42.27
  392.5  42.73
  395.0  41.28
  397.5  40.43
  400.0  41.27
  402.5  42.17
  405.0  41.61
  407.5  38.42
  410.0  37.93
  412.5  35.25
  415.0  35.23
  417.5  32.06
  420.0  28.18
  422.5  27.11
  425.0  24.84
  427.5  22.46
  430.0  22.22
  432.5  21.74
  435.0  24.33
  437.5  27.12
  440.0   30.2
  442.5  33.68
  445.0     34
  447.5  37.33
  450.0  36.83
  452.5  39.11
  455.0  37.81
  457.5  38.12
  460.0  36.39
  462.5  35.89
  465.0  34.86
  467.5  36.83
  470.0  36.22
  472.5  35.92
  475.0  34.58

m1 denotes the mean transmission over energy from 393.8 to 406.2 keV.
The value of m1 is 41.4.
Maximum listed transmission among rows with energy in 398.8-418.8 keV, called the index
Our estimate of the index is 42.17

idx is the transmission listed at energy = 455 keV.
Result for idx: 37.81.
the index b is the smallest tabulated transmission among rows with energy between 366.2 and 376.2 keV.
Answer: 28.48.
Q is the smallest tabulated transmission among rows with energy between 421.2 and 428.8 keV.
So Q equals 22.46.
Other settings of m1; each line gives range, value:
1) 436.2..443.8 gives 30.3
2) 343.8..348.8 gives 47.9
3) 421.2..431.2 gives 24.2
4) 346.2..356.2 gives 48.4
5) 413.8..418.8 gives 33.6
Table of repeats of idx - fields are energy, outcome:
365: 35.42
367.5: 30.54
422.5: 27.11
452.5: 39.11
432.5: 21.74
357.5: 45.45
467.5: 36.83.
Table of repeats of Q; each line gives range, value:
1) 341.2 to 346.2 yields 46.01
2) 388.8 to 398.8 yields 40.43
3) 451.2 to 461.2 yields 36.39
